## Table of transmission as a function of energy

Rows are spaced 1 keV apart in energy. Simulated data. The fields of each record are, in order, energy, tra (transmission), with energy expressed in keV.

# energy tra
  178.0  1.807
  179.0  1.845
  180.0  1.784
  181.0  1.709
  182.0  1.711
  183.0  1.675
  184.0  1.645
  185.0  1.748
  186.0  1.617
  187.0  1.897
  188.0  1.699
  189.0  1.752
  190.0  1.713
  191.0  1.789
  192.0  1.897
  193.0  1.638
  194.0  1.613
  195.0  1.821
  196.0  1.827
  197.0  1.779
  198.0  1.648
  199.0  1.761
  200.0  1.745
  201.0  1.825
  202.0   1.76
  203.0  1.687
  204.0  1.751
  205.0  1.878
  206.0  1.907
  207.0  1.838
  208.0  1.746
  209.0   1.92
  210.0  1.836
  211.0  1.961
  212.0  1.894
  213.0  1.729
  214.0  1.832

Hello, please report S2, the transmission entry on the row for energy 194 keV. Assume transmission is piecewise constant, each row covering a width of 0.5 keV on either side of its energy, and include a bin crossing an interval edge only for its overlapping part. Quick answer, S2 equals 1.613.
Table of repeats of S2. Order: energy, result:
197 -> 1.779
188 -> 1.699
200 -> 1.745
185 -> 1.748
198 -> 1.648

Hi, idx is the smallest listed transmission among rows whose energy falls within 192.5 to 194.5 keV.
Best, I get 1.613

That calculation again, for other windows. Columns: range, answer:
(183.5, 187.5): 1.617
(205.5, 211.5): 1.746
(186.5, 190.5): 1.699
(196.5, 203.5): 1.648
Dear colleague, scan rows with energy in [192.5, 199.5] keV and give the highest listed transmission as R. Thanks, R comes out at 1.827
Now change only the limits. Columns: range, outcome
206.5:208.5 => 1.838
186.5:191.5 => 1.897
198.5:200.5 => 1.761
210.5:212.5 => 1.961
